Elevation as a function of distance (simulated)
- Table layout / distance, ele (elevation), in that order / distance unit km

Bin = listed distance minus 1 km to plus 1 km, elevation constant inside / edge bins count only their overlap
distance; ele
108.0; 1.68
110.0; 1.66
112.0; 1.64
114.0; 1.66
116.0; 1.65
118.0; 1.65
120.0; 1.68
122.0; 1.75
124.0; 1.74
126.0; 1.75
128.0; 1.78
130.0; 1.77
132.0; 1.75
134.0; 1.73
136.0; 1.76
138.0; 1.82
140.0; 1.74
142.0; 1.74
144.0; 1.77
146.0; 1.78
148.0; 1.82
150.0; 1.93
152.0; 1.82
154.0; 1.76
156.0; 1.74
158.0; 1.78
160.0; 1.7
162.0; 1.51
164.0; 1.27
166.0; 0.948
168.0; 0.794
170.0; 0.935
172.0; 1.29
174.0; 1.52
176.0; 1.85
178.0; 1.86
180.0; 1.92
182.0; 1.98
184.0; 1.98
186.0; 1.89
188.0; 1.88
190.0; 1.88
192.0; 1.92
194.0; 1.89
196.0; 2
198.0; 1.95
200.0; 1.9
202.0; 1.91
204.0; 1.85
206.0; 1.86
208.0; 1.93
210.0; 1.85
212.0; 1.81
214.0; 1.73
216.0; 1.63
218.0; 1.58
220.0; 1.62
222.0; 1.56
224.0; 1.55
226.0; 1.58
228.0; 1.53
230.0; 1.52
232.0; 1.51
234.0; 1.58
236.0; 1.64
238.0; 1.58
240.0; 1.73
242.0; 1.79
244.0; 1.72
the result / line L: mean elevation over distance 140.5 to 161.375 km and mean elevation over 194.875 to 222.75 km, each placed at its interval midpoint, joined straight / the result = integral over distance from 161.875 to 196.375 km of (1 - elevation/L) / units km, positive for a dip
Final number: 3.2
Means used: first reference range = 1.78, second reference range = 1.8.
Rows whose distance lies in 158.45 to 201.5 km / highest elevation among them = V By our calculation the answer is 2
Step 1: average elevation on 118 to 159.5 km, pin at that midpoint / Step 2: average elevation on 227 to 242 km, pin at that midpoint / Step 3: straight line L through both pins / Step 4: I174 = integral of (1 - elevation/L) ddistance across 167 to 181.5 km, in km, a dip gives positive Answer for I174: 2.0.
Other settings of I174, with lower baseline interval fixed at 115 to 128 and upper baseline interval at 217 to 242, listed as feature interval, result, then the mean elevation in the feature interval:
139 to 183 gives 1.44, 1.61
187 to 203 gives -2.83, 1.92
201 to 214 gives -1.96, 1.86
